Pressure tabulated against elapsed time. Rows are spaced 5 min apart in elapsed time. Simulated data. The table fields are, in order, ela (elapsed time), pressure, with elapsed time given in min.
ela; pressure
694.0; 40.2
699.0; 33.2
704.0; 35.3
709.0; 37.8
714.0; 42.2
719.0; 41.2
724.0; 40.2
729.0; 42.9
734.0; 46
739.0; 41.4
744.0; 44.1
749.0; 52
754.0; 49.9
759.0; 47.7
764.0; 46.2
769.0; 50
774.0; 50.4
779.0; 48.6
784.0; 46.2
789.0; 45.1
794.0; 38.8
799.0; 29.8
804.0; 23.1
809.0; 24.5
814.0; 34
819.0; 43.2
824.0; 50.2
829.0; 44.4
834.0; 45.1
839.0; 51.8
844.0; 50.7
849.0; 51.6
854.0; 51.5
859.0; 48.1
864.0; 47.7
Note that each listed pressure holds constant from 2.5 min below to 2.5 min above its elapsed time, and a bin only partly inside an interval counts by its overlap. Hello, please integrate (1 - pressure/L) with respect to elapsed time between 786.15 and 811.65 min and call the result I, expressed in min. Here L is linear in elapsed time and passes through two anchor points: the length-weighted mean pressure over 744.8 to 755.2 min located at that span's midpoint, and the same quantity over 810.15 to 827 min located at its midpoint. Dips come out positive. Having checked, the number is 6.6 min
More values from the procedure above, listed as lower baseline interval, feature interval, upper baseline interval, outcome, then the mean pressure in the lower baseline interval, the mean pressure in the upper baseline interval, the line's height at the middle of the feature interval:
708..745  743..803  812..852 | -1.7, 42.1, 46.6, 44.1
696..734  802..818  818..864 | 6.1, 39.4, 48.6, 46.4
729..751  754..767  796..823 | -1.9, 45.4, 32.1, 41.5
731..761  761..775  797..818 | -2.9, 46.8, 28.9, 40.4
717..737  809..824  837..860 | 3.3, 42.6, 50.9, 48.7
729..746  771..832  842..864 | 9.3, 43.7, 50.2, 47.3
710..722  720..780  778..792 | -3.8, 41.1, 46.1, 43.6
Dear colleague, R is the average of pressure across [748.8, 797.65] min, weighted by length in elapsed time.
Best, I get 46.9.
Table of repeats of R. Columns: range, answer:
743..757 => 49.1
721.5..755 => 45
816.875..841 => 46.9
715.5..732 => 41.6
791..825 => 34.3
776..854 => 42.2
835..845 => 50.4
